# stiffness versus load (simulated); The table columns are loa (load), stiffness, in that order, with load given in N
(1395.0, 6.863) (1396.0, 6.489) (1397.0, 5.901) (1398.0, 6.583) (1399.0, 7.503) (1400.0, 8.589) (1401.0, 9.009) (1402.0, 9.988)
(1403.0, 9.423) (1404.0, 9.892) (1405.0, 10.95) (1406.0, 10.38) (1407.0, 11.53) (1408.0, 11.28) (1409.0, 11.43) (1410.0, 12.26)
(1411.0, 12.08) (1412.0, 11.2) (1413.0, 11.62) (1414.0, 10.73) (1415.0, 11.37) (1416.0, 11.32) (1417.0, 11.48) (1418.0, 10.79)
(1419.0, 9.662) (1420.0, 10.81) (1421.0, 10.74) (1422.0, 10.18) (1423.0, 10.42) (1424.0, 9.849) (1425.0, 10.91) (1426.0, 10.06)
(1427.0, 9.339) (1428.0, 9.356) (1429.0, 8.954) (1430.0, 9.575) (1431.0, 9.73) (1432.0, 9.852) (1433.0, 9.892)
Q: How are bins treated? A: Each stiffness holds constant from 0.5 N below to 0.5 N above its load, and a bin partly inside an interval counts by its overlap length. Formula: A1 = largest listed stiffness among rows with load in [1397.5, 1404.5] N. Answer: 9.988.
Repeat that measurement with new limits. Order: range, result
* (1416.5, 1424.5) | 11.48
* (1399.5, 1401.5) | 9.009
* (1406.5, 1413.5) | 12.26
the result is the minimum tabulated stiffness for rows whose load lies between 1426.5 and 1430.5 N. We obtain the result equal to 8.954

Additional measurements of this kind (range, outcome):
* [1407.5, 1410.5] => 11.28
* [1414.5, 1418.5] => 10.79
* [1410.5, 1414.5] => 10.73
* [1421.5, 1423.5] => 10.18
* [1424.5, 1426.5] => 10.06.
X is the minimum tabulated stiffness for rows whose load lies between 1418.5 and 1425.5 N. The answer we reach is 9.662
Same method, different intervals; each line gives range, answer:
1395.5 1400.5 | 5.901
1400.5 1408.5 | 9.009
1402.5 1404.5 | 9.423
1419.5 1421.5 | 10.74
